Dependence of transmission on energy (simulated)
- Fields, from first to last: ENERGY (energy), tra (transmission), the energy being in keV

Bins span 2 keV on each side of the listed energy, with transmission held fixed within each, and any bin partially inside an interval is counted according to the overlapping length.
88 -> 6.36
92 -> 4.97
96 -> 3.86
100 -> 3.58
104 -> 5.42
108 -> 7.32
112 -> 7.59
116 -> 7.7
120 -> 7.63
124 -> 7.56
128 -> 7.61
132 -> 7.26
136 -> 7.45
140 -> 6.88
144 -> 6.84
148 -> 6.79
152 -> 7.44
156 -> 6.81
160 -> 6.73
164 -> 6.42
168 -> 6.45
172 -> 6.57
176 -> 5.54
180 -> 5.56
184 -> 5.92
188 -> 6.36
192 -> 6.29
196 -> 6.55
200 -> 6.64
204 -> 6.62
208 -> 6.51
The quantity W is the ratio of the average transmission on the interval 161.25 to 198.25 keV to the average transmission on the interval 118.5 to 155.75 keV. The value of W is 0.9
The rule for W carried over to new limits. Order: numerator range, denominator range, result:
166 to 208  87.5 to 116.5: 1.09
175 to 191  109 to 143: 0.79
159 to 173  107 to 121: 0.86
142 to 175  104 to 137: 0.91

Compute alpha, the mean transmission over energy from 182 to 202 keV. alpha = 6.35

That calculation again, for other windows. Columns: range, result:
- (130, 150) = 7.04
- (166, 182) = 6.03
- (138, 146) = 6.86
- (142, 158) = 6.97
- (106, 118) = 7.54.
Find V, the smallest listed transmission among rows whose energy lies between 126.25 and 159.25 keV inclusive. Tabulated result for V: 6.79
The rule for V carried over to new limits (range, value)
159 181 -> 5.54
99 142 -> 3.58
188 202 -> 6.29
